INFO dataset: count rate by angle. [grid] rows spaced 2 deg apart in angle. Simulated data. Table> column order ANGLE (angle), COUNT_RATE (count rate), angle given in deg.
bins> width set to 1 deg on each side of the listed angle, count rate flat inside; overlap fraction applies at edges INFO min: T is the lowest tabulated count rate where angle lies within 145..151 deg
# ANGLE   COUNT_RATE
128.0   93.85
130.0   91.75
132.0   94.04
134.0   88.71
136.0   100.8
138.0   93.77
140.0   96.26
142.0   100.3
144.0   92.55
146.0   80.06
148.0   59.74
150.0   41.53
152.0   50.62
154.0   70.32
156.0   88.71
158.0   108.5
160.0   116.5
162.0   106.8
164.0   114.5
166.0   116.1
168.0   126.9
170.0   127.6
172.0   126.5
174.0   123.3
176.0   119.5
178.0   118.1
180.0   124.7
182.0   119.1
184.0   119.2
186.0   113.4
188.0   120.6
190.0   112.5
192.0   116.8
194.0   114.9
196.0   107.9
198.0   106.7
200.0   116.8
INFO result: 41.53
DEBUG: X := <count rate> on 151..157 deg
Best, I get 69.9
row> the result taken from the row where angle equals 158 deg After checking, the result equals 108.5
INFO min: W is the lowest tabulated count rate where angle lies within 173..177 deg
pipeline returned 119.5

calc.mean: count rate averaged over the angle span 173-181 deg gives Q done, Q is 121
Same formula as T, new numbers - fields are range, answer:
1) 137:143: 93.77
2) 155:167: 88.71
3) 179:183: 119.1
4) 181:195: 112.5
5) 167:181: 118.1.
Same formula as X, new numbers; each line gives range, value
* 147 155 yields 55.6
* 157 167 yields 112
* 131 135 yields 91.4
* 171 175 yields 125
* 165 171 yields 124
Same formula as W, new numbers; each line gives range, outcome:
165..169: 116.1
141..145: 92.55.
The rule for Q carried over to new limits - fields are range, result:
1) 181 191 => 117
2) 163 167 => 115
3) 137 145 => 95.7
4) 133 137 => 94.8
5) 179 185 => 121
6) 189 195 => 115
